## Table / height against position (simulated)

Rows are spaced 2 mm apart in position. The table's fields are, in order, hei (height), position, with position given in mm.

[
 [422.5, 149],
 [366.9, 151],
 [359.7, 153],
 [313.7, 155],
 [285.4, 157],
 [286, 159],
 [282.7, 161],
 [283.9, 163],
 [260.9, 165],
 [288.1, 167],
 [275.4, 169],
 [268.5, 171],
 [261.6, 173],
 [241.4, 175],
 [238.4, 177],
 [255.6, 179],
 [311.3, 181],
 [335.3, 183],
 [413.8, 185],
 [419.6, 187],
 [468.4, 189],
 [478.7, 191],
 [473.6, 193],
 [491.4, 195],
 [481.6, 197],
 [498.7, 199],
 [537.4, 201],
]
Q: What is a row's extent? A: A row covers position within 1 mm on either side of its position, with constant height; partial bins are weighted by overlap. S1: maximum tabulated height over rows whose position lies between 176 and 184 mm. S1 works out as 335.3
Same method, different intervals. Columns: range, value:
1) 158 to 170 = 288.1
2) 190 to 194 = 478.7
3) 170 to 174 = 268.5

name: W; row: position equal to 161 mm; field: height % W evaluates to 282.7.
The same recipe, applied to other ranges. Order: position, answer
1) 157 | 285.4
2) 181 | 311.3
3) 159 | 286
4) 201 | 537.4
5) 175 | 241.4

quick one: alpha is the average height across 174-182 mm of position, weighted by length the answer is 262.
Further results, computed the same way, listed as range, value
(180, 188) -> 370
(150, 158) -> 331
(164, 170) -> 275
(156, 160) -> 286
